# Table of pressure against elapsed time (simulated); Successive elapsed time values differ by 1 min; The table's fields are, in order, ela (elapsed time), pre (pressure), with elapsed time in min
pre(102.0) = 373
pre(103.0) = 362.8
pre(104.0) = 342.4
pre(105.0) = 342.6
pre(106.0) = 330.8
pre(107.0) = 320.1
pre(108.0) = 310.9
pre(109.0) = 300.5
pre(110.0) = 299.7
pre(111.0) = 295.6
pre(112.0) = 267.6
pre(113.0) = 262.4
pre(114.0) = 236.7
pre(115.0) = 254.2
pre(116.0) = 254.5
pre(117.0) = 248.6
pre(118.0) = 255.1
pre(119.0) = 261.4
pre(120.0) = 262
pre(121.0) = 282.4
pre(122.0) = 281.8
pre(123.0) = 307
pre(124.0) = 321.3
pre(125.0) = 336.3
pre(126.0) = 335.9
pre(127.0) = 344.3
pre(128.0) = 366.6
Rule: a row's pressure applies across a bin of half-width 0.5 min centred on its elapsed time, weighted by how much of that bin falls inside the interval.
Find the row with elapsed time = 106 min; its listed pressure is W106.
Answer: 330.8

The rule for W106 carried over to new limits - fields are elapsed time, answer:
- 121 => 282.4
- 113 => 262.4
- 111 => 295.6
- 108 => 310.9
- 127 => 344.3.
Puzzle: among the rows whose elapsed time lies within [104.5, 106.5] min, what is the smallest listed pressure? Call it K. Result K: 330.8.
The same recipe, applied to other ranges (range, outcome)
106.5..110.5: 299.7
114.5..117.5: 248.6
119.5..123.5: 262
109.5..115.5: 236.7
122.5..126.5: 307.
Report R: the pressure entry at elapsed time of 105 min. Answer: 342.6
